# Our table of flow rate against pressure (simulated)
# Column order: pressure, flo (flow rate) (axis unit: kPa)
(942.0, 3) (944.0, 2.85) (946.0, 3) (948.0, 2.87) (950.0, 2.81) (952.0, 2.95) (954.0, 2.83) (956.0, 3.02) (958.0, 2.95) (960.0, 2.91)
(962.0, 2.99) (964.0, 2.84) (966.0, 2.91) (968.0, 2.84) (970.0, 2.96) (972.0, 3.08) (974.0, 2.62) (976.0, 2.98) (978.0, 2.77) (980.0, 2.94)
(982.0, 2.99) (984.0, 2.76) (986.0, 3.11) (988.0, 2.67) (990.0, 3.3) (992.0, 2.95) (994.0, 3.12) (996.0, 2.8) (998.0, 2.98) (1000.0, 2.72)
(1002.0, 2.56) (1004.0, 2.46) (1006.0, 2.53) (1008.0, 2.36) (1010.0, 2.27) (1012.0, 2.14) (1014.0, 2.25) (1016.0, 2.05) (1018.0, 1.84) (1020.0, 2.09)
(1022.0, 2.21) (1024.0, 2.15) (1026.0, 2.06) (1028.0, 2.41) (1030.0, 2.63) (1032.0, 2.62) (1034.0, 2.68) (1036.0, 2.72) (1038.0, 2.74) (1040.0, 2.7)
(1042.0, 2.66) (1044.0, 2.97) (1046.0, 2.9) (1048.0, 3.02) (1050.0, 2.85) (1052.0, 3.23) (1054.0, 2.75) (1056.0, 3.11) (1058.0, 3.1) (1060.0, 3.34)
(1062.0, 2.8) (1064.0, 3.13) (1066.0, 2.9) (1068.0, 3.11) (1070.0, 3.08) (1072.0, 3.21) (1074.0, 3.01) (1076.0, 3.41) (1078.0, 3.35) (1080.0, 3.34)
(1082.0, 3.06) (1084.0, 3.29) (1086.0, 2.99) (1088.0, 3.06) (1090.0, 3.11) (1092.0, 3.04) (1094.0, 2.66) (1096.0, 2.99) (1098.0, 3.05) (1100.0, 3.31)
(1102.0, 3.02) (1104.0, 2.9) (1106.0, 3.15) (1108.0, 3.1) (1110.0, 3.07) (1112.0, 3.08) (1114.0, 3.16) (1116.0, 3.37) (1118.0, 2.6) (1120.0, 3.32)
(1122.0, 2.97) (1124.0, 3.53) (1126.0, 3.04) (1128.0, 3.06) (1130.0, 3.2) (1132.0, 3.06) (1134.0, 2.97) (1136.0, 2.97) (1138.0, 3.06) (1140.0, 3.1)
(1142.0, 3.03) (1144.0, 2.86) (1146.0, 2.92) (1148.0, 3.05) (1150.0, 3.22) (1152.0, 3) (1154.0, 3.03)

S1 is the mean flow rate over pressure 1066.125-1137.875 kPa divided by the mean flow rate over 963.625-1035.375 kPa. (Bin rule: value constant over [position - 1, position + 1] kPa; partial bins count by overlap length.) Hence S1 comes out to 1.18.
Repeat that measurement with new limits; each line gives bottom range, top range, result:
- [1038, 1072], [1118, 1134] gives 1.05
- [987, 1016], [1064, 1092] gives 1.20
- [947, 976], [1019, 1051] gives 0.89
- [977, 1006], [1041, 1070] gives 1.05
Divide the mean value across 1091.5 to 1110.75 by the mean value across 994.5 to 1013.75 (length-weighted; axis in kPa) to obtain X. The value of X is 1.19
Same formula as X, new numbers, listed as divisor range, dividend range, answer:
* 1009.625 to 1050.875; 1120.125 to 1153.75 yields 1.24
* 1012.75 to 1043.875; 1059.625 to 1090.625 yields 1.30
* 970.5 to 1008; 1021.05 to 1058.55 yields 0.95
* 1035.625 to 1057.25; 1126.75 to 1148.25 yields 1.05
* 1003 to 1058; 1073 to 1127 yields 1.22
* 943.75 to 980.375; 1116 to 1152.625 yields 1.06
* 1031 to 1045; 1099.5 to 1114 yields 1.13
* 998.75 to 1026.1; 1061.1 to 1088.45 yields 1.37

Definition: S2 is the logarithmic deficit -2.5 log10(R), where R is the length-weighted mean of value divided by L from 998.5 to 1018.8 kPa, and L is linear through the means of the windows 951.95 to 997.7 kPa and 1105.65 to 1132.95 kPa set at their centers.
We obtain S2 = 0.260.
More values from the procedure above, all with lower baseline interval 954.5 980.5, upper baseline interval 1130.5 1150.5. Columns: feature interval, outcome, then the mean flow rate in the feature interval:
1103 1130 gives -0.04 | 3.11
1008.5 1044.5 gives 0.23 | 2.39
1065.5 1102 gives -0.04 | 3.11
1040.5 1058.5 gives 0.01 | 2.94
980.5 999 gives -0.02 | 2.96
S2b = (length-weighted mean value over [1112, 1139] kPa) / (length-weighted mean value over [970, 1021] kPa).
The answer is 1.17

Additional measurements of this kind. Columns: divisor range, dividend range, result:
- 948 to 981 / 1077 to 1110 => 1.07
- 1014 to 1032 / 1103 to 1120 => 1.39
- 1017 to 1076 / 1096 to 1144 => 1.11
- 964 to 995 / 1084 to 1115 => 1.04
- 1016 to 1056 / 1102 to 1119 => 1.18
